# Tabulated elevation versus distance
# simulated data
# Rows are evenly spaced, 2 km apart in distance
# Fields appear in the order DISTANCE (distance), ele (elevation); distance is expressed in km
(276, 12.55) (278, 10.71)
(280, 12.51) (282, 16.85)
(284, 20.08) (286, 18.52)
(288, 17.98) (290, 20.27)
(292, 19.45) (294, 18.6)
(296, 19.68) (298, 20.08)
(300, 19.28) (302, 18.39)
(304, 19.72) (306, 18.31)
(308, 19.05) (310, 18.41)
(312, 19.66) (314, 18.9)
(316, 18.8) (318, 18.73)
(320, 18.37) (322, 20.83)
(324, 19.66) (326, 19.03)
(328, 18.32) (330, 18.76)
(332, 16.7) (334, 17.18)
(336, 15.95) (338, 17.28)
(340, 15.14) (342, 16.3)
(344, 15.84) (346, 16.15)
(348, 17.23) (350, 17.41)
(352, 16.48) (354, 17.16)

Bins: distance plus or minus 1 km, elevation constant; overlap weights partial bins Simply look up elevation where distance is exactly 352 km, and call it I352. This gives 16.48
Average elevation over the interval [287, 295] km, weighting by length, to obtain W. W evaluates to 19.1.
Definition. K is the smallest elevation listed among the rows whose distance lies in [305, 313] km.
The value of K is 18.31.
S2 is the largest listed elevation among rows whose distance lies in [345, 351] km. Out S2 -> 17.41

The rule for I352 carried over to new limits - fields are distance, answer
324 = 19.66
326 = 19.03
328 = 18.32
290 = 20.27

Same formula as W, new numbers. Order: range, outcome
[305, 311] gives 18.6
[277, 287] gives 15.7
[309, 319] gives 18.9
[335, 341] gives 16.1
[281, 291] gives 18.7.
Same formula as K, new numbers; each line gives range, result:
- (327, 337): 15.95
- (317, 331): 18.32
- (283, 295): 17.98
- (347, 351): 17.23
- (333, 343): 15.14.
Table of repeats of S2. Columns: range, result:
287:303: 20.27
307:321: 19.66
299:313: 19.72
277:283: 16.85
